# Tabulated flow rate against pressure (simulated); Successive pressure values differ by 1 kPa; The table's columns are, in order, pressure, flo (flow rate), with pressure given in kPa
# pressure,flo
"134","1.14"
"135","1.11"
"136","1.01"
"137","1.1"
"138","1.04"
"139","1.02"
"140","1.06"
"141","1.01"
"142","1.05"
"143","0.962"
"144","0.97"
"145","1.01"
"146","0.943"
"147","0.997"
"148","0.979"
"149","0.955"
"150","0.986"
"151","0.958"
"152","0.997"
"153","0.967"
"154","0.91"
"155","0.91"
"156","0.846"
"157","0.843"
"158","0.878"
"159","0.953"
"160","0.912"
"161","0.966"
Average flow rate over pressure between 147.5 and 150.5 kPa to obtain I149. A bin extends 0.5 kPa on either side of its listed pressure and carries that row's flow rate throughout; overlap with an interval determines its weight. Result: 0.973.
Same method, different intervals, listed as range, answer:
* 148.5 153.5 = 0.973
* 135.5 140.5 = 1.05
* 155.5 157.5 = 0.845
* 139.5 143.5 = 1.02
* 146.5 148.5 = 0.988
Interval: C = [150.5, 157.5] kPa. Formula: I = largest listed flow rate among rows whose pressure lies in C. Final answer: 0.997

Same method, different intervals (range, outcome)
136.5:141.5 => 1.1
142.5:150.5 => 1.01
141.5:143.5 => 1.05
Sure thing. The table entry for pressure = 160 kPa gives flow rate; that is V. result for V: 0.912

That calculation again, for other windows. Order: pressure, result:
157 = 0.843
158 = 0.878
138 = 1.04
